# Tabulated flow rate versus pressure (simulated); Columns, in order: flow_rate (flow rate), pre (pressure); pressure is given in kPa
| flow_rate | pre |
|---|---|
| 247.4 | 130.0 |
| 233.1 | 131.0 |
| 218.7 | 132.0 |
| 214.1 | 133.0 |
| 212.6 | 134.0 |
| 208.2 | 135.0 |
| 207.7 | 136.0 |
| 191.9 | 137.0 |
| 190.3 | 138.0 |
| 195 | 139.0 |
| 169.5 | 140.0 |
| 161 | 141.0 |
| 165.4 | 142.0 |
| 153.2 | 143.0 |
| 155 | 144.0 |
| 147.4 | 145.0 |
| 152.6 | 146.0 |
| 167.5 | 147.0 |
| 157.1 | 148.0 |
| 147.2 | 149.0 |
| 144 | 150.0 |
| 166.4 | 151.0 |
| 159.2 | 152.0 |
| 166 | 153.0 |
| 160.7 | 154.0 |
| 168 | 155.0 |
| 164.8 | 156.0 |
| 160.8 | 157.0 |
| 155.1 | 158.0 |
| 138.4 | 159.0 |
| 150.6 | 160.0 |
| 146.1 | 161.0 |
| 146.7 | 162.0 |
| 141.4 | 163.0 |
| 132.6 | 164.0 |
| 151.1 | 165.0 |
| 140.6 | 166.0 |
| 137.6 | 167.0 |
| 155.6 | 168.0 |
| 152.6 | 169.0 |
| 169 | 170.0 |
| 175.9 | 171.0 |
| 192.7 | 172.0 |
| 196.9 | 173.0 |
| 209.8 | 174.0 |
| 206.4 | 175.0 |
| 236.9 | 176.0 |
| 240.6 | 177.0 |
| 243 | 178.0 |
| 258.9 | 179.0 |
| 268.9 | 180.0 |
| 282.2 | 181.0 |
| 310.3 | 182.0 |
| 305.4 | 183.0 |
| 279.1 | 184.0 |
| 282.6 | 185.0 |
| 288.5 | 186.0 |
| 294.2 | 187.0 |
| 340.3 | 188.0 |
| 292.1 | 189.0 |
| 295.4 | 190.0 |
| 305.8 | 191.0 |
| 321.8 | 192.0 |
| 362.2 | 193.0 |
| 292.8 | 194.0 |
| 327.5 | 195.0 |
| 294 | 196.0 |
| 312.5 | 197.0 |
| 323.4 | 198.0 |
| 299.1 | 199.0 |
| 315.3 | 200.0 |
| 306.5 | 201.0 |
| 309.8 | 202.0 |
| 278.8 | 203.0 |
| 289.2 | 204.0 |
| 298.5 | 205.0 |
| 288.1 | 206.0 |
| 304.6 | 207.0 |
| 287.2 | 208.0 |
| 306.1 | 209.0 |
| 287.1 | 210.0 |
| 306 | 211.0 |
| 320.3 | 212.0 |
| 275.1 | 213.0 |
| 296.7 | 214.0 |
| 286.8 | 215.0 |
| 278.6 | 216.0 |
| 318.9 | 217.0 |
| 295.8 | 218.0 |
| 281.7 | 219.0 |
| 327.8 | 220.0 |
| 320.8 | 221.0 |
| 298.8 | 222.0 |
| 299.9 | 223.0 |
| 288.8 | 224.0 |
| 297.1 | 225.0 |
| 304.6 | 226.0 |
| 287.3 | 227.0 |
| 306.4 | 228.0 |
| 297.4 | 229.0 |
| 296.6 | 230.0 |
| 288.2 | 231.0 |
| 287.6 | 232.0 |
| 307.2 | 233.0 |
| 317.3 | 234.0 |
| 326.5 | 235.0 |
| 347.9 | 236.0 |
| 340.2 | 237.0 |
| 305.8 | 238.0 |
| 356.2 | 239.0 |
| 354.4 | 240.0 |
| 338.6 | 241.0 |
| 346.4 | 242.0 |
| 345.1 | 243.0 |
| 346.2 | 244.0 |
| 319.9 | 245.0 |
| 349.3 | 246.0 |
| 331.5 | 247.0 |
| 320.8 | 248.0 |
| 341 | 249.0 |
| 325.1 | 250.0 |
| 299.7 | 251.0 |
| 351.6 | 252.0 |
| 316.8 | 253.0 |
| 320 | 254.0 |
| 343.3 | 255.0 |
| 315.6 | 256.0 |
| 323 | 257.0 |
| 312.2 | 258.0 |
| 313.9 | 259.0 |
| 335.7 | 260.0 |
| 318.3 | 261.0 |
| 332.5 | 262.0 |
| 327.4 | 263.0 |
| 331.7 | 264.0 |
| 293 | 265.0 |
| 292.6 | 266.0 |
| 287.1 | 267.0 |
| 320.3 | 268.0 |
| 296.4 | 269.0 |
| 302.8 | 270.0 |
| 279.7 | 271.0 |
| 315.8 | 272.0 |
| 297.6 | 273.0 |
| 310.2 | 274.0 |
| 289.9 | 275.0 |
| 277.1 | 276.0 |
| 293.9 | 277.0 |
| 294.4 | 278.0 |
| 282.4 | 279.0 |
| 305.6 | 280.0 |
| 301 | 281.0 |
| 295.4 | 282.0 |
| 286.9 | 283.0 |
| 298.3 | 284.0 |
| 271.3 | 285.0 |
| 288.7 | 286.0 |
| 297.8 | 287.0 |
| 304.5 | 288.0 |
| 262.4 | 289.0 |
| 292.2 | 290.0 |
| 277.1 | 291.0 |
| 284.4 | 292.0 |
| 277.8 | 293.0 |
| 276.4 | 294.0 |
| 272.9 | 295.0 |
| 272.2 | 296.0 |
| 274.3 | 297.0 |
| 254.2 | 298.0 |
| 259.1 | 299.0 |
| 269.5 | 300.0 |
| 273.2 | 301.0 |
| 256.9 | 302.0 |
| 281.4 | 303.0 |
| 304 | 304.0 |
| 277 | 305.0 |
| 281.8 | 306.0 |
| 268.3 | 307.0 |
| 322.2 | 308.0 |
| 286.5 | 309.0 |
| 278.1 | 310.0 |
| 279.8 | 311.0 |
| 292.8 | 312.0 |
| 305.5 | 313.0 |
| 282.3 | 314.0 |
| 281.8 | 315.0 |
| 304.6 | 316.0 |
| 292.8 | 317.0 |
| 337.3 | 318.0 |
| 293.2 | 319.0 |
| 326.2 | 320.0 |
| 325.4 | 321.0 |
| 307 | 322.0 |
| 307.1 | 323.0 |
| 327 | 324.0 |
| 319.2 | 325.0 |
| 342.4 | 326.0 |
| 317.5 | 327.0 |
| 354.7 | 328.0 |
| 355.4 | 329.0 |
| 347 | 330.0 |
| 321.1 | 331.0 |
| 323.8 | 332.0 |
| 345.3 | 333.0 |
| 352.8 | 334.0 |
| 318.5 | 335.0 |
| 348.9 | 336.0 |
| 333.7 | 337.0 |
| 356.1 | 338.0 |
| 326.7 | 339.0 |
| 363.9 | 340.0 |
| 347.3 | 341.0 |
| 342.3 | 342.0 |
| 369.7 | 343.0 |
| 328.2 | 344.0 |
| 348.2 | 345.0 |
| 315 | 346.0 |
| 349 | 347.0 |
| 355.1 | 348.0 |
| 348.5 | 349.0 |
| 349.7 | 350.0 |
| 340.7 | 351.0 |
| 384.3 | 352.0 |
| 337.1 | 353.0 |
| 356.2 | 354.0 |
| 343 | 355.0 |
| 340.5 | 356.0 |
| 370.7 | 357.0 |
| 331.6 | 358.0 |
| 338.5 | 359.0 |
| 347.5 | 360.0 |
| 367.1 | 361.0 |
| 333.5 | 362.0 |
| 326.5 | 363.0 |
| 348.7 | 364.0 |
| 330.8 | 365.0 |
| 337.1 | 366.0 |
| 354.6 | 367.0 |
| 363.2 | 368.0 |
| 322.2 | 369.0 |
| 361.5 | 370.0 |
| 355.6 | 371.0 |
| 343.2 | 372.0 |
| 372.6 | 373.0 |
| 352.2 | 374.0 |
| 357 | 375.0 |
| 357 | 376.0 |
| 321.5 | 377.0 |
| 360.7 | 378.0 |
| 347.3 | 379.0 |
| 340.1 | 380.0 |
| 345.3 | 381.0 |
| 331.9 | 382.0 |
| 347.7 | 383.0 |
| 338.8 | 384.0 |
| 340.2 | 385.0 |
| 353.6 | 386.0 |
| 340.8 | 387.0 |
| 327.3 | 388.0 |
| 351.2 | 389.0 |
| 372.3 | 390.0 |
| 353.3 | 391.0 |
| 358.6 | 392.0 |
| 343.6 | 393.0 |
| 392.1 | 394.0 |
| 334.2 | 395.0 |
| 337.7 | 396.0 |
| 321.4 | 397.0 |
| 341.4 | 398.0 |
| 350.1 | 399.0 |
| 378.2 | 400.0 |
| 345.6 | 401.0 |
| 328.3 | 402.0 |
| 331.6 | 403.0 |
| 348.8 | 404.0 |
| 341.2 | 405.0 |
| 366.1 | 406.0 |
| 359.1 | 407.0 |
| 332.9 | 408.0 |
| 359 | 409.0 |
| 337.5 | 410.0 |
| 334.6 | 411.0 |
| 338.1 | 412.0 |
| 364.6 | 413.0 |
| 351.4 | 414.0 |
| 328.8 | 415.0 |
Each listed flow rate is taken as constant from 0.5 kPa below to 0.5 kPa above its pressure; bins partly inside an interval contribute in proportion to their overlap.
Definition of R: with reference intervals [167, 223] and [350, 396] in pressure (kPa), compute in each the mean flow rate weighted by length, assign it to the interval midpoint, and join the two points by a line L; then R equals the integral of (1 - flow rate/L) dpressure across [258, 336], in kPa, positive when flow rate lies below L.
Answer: 4.4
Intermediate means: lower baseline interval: 279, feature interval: 300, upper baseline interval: 348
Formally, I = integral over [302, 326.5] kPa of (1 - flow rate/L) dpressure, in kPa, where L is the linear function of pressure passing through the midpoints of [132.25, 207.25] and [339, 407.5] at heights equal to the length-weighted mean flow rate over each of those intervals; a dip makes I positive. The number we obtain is 0.9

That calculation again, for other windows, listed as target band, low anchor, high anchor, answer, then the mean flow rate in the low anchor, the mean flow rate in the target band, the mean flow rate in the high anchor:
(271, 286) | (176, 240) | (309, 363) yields 1.1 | 301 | 294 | 332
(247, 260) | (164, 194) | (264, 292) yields -2.0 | 244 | 324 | 294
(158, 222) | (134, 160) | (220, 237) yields -4.3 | 167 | 260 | 306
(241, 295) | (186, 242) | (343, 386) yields 2.2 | 307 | 308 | 347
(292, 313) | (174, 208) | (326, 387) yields 3.1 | 291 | 279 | 345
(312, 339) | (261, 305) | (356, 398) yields -0.7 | 290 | 324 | 347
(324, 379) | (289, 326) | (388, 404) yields -4.5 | 290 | 345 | 349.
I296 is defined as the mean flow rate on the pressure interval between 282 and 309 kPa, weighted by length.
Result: 281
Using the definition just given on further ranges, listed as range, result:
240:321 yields 302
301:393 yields 333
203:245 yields 308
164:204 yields 259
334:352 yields 345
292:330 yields 296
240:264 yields 330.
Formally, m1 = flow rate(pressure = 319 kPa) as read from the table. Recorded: 293.2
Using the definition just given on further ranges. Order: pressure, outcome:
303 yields 281.4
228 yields 306.4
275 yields 289.9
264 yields 331.7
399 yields 350.1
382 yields 331.9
